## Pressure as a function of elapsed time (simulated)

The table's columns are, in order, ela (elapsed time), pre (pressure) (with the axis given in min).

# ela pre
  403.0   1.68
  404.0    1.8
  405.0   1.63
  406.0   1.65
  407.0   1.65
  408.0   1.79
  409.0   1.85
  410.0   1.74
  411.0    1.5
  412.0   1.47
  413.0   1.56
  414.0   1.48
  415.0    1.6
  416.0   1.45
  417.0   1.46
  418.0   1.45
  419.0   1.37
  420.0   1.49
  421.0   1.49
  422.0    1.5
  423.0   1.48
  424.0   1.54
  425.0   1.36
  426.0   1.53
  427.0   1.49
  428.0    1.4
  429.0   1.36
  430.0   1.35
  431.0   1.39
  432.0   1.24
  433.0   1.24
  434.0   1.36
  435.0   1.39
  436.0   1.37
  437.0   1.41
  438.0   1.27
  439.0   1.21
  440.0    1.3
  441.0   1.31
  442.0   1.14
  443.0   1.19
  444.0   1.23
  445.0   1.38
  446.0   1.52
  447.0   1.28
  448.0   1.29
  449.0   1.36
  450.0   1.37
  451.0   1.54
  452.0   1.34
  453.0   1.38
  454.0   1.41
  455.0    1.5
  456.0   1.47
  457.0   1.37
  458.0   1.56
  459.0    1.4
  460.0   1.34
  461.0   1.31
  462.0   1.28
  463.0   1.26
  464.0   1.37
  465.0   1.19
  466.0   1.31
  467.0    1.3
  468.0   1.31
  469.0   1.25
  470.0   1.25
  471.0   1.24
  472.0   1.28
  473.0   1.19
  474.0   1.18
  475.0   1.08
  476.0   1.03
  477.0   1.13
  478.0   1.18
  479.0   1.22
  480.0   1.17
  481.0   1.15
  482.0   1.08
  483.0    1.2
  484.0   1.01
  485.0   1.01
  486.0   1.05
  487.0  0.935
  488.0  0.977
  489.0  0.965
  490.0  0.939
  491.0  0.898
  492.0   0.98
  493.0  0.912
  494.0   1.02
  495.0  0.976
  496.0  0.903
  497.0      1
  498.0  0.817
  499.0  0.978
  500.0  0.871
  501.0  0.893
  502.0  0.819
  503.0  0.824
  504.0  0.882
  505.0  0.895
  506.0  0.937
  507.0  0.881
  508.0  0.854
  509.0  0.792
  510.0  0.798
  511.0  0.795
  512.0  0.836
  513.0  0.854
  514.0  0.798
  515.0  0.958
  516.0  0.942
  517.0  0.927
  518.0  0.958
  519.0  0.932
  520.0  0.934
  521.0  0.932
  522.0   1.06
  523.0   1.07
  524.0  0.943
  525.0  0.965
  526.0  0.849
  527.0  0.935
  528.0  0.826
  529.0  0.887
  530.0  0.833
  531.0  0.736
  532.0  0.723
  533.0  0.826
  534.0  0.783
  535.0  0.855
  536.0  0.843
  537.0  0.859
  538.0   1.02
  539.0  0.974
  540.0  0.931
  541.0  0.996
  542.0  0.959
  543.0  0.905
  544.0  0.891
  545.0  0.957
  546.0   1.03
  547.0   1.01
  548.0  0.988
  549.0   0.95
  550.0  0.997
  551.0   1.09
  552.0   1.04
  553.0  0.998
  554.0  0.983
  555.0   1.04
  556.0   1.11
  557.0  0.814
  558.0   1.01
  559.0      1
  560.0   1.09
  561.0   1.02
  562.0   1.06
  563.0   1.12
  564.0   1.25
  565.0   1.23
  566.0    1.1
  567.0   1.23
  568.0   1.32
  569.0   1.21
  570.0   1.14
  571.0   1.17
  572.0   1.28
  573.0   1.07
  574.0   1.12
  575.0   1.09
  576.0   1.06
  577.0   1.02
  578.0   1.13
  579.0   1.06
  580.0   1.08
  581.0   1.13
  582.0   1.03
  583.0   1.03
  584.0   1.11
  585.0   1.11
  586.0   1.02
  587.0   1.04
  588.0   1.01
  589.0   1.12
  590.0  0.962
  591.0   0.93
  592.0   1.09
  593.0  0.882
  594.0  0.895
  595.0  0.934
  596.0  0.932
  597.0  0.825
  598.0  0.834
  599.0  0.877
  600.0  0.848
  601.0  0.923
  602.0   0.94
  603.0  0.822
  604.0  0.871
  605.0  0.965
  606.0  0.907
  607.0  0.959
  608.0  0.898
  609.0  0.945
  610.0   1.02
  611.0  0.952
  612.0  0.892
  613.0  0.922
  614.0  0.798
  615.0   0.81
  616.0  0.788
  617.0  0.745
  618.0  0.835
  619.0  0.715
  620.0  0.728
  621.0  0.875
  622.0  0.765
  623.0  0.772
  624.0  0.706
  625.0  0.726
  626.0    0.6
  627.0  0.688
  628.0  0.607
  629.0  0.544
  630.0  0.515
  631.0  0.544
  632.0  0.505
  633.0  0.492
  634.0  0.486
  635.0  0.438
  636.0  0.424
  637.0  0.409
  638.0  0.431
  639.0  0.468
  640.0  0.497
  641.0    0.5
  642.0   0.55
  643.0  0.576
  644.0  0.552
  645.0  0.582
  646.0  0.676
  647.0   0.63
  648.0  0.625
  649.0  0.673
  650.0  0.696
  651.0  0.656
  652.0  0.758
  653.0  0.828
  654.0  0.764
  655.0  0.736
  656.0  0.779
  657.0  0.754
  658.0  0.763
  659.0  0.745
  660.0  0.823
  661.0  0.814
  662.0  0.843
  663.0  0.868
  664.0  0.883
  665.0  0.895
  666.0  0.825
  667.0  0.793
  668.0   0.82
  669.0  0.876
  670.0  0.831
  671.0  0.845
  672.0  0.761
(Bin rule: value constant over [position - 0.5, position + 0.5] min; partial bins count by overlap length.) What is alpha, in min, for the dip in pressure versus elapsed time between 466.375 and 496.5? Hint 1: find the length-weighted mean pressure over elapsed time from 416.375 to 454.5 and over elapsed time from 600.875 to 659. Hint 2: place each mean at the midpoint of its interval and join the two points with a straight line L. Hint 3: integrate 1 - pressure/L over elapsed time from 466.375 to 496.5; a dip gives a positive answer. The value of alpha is 3.1 min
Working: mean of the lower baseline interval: 1.37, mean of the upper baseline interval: 0.706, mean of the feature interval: 1.09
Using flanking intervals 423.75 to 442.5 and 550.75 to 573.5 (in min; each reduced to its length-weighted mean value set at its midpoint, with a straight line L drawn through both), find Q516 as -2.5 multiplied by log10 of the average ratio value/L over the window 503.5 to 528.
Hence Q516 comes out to 0.30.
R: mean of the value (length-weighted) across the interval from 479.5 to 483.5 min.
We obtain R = 1.15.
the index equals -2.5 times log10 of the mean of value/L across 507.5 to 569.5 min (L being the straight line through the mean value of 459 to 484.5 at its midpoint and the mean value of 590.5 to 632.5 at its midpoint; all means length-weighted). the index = 0.06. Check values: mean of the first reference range 1.22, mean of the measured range 0.962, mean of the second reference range 0.817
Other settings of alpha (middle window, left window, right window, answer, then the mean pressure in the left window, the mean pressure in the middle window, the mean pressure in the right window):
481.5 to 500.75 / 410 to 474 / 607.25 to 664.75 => 3.67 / 1.37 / 0.974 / 0.697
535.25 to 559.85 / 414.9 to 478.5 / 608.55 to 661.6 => 0.30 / 1.34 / 0.975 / 0.682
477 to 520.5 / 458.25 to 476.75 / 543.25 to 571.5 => 8.82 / 1.26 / 0.95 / 1.06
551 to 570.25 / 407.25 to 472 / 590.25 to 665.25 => -2.29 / 1.4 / 1.09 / 0.746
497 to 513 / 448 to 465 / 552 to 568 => 4.87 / 1.38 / 0.862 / 1.08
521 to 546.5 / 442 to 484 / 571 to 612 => 4.94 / 1.28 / 0.907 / 0.994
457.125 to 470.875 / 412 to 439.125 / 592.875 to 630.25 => -0.21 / 1.42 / 1.32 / 0.824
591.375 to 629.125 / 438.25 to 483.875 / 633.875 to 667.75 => -1.70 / 1.28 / 0.841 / 0.672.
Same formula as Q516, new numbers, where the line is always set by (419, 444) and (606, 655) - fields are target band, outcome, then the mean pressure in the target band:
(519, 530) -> 0.12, 0.935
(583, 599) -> -0.19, 0.978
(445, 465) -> -0.08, 1.38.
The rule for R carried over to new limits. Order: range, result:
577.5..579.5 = 1.09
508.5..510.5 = 0.795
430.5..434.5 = 1.31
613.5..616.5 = 0.799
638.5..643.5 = 0.518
